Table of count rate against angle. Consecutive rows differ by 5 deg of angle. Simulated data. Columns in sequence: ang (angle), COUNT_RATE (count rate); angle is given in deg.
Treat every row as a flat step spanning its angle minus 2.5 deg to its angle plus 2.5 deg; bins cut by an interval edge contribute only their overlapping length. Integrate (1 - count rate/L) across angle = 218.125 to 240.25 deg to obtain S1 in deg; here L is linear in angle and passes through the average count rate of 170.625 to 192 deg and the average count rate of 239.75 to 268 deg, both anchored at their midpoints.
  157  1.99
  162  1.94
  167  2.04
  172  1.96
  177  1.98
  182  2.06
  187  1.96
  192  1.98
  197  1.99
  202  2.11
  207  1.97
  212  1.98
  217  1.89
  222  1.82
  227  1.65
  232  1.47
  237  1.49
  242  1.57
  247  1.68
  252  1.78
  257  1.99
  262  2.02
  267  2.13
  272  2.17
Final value 3.2 deg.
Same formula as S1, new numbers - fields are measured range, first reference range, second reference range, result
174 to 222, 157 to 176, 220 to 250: -4.6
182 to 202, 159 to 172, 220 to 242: -1.9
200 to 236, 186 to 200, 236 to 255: 0.1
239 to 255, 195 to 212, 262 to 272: 3.1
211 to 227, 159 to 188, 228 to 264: -0.3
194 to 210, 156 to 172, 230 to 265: -1.3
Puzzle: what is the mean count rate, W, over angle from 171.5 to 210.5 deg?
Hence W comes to 2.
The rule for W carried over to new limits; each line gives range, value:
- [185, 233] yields 1.89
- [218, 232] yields 1.7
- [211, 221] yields 1.91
